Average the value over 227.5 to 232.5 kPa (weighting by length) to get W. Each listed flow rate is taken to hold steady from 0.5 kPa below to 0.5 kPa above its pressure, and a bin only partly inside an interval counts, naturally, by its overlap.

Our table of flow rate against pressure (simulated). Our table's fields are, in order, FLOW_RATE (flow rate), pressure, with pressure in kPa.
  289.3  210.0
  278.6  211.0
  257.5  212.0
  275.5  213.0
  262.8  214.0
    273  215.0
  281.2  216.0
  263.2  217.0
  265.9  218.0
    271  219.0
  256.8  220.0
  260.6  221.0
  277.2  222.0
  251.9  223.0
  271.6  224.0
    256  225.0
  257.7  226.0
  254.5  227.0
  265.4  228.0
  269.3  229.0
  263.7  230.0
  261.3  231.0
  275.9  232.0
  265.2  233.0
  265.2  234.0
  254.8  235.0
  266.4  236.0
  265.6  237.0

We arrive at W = 267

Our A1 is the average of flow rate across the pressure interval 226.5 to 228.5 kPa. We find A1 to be 260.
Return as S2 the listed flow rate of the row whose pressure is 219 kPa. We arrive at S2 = 271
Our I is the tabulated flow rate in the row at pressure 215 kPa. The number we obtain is 273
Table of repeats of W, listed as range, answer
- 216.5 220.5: 264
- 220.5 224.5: 265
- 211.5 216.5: 270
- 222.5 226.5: 259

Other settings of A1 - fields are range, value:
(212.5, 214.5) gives 269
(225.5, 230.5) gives 262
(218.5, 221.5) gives 263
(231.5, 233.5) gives 271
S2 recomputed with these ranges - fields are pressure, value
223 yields 251.9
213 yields 275.5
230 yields 263.7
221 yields 260.6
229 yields 269.3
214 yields 262.8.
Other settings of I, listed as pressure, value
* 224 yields 271.6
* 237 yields 265.6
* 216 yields 281.2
